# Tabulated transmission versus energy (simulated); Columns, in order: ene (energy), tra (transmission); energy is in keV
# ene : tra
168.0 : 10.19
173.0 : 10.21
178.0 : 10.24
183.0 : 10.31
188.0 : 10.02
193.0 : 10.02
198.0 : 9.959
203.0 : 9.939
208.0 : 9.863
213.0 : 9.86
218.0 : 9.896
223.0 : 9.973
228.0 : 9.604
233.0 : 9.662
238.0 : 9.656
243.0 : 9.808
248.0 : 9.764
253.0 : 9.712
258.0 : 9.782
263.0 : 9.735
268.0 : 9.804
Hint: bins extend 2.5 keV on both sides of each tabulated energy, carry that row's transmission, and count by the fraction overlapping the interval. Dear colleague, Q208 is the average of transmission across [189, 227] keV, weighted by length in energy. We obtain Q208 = 9.92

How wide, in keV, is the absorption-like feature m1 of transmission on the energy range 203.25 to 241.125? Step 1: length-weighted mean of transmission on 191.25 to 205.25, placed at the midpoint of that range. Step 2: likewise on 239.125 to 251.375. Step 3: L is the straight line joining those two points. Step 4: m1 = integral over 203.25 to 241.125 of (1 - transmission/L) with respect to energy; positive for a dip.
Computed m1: 0.3 keV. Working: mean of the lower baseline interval 9.97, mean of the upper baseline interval 9.77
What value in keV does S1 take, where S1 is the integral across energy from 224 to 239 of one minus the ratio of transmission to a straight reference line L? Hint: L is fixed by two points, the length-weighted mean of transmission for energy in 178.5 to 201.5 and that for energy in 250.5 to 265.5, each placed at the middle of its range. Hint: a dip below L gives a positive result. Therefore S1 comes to 0.3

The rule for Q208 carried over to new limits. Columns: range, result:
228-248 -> 9.7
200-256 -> 9.8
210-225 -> 9.91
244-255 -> 9.75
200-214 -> 9.89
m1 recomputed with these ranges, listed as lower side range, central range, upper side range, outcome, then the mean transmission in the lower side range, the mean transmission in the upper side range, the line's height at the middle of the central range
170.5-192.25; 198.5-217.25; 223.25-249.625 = 0.12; 10.2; 9.72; 9.96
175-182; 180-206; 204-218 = 0.09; 10.3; 9.88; 10.1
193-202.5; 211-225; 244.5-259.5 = -0.03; 9.97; 9.75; 9.89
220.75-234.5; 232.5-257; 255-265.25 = 0.06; 9.75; 9.76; 9.75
